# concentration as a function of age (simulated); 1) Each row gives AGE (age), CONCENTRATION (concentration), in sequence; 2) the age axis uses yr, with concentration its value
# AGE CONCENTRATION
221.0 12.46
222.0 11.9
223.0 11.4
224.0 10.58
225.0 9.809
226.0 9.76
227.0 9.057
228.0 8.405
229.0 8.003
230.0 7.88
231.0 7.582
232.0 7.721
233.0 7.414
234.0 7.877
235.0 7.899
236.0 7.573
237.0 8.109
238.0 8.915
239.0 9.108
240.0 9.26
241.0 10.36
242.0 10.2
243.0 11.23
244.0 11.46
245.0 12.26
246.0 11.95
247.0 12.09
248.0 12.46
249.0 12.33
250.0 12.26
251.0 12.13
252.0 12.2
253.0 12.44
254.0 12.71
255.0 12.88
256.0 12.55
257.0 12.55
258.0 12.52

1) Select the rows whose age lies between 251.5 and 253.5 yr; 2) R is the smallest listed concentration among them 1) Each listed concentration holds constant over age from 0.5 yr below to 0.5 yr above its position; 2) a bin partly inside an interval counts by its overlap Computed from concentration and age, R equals 12.2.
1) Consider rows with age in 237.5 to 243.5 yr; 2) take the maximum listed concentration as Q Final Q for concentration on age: 11.23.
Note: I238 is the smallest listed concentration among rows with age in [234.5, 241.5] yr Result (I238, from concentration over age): 7.573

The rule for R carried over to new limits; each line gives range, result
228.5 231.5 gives 7.582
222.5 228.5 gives 8.405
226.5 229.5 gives 8.003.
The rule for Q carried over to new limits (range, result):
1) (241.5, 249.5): 12.46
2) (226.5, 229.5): 9.057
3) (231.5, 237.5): 8.109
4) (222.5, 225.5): 11.4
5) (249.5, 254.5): 12.71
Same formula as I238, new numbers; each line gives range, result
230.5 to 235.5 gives 7.414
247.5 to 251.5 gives 12.13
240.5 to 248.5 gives 10.2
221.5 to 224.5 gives 10.58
